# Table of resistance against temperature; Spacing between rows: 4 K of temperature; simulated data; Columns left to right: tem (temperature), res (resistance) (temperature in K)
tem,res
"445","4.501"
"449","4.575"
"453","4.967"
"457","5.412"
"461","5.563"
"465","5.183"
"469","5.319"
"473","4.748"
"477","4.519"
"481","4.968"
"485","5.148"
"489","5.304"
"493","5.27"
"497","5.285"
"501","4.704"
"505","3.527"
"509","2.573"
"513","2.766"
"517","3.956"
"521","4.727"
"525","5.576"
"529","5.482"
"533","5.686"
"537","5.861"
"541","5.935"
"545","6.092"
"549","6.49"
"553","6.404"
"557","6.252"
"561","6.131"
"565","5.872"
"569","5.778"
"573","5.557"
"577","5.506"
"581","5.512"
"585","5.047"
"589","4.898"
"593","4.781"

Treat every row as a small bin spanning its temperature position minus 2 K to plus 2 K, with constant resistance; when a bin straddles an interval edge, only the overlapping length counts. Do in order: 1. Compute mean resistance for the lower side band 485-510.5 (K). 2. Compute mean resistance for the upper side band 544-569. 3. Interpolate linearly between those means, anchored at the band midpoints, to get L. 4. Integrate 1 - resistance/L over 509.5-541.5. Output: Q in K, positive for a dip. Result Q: 3.1 K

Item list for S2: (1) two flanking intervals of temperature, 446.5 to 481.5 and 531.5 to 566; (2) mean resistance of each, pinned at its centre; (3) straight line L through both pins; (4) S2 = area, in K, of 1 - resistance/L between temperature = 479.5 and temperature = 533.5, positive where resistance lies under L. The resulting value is 9.1 K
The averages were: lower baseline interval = 5.02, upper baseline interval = 6.09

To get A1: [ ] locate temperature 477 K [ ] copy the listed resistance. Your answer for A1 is 4.519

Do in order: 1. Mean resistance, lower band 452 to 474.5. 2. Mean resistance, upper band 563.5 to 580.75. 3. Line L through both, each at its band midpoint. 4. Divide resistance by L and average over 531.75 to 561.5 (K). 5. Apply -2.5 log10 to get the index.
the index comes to -0.10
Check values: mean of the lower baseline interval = 5.22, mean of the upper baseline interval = 5.66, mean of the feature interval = 6.12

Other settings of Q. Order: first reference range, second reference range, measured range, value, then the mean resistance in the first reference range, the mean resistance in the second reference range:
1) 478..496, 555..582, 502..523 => 7.02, 5.14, 5.81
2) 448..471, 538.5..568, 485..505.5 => 2.25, 5.2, 6.15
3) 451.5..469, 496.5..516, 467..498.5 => -4.25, 5.29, 3.66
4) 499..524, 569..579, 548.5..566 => -3.92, 3.78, 5.58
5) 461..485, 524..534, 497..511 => 3.87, 5.02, 5.57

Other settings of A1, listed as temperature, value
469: 5.319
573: 5.557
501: 4.704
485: 5.148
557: 6.252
